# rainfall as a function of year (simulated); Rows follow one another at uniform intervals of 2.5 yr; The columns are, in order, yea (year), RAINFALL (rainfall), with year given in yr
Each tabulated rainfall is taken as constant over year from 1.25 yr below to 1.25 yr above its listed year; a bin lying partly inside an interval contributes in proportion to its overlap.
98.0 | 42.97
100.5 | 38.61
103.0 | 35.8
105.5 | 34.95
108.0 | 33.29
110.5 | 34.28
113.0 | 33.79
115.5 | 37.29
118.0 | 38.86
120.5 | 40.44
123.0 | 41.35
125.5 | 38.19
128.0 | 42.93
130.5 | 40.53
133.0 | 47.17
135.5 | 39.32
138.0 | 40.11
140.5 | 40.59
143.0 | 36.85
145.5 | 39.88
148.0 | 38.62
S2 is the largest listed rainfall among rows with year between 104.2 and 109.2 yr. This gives 34.95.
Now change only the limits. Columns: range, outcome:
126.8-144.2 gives 47.17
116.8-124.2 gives 41.35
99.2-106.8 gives 38.61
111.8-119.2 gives 38.86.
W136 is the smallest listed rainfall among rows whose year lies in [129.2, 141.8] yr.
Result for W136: 39.32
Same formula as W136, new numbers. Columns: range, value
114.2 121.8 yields 37.29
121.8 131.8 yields 38.19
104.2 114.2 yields 33.29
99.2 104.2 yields 35.8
